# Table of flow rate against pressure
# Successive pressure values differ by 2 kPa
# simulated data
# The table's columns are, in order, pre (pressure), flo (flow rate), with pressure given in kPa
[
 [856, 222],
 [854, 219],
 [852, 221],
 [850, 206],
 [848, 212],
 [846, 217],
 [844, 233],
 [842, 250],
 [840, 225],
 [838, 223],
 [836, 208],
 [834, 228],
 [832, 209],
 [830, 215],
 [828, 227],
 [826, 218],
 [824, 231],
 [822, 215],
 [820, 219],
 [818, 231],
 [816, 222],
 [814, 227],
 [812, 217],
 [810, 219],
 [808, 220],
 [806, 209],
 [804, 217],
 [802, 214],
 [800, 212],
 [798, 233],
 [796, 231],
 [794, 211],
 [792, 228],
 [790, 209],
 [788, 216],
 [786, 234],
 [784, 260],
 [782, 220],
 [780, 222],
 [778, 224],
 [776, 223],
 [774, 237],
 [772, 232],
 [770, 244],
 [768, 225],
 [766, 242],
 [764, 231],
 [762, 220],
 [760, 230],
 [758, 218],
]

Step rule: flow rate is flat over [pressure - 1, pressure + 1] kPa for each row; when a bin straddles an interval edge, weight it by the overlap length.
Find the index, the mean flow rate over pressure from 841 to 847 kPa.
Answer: 233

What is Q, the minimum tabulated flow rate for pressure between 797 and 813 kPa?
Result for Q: 209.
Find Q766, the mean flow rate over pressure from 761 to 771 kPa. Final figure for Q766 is 232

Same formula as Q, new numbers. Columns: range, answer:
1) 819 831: 215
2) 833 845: 208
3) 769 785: 220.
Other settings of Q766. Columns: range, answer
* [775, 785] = 230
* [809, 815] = 221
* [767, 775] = 234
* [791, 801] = 223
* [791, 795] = 220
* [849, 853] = 214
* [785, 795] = 220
